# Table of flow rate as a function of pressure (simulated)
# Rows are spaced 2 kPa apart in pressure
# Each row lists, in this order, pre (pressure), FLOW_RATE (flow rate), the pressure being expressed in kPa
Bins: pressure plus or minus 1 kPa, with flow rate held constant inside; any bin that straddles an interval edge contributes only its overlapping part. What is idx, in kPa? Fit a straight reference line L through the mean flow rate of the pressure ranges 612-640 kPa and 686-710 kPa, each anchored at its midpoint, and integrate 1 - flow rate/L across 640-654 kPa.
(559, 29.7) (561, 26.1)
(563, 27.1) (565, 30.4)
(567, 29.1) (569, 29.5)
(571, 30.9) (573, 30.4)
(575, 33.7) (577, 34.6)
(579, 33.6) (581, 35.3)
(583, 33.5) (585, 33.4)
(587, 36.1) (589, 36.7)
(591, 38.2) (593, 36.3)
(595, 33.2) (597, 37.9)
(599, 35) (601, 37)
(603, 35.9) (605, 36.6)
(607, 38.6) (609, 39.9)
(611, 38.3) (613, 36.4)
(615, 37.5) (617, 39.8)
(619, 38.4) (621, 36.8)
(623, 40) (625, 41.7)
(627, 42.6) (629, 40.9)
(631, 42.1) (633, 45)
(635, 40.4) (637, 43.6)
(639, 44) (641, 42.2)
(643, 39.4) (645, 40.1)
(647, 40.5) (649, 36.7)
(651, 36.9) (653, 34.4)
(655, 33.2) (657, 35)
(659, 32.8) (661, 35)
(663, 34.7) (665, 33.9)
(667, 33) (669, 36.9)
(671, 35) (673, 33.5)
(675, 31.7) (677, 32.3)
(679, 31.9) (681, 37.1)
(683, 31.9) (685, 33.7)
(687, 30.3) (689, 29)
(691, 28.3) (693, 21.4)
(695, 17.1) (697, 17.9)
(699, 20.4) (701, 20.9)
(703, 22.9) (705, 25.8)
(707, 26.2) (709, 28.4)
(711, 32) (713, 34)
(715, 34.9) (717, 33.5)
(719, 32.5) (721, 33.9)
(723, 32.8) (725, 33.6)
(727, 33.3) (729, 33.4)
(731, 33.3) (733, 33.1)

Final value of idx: -1.1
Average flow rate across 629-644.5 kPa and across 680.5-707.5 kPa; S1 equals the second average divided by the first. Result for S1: 0.6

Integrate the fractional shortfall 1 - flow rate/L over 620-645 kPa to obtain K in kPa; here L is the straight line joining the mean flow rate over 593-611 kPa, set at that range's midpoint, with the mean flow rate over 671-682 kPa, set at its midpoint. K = -4.3 kPa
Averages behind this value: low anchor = 36.8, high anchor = 33.5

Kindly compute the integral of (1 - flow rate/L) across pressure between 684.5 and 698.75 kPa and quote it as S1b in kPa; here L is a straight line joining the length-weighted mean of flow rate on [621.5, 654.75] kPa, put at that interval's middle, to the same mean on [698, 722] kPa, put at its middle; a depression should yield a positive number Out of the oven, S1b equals 3.2 kPa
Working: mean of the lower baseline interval 40.4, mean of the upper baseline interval 28.8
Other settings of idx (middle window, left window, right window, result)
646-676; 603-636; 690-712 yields -3.23 kPa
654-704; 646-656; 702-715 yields 4.33 kPa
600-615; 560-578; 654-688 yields -2.87 kPa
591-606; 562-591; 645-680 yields -1.34 kPa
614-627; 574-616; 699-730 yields -1.68 kPa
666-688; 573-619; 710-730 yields 0.62 kPa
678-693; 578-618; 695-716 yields -1.70 kPa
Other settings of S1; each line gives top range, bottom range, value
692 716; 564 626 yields 0.71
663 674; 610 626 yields 0.89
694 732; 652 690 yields 0.86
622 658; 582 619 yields 1.09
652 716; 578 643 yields 0.79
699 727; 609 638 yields 0.74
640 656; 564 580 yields 1.20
